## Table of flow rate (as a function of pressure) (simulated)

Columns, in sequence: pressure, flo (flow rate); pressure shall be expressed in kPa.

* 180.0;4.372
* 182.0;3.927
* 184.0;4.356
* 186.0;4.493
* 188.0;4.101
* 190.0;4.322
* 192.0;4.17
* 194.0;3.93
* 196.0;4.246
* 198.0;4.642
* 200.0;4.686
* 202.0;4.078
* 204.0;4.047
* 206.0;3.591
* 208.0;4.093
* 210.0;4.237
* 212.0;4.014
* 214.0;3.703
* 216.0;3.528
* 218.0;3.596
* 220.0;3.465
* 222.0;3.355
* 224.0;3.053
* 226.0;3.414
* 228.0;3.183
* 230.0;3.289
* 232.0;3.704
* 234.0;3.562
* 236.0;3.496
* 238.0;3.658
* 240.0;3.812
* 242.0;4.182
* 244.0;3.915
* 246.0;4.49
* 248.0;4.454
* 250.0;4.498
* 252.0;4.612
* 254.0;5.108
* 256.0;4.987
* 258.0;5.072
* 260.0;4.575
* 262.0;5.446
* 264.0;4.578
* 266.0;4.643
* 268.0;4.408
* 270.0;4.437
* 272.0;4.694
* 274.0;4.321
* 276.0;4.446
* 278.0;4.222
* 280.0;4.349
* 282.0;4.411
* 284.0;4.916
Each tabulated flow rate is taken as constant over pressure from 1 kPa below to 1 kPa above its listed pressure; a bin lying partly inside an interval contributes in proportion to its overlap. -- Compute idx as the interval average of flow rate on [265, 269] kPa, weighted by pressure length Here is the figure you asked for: 4.53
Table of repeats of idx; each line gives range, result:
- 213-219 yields 3.61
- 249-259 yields 4.86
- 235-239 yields 3.58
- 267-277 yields 4.46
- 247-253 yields 4.52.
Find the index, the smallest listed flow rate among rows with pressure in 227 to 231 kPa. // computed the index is 3.183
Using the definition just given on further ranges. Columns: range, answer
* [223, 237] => 3.053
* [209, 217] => 3.528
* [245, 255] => 4.454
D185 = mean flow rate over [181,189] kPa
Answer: 4.22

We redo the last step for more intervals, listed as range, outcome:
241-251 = 4.31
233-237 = 3.53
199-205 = 4.27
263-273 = 4.55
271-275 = 4.51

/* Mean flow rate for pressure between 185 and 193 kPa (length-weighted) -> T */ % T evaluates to 4.27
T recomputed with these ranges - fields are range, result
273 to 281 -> 4.33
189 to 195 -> 4.14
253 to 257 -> 5.05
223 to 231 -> 3.23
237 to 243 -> 3.88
